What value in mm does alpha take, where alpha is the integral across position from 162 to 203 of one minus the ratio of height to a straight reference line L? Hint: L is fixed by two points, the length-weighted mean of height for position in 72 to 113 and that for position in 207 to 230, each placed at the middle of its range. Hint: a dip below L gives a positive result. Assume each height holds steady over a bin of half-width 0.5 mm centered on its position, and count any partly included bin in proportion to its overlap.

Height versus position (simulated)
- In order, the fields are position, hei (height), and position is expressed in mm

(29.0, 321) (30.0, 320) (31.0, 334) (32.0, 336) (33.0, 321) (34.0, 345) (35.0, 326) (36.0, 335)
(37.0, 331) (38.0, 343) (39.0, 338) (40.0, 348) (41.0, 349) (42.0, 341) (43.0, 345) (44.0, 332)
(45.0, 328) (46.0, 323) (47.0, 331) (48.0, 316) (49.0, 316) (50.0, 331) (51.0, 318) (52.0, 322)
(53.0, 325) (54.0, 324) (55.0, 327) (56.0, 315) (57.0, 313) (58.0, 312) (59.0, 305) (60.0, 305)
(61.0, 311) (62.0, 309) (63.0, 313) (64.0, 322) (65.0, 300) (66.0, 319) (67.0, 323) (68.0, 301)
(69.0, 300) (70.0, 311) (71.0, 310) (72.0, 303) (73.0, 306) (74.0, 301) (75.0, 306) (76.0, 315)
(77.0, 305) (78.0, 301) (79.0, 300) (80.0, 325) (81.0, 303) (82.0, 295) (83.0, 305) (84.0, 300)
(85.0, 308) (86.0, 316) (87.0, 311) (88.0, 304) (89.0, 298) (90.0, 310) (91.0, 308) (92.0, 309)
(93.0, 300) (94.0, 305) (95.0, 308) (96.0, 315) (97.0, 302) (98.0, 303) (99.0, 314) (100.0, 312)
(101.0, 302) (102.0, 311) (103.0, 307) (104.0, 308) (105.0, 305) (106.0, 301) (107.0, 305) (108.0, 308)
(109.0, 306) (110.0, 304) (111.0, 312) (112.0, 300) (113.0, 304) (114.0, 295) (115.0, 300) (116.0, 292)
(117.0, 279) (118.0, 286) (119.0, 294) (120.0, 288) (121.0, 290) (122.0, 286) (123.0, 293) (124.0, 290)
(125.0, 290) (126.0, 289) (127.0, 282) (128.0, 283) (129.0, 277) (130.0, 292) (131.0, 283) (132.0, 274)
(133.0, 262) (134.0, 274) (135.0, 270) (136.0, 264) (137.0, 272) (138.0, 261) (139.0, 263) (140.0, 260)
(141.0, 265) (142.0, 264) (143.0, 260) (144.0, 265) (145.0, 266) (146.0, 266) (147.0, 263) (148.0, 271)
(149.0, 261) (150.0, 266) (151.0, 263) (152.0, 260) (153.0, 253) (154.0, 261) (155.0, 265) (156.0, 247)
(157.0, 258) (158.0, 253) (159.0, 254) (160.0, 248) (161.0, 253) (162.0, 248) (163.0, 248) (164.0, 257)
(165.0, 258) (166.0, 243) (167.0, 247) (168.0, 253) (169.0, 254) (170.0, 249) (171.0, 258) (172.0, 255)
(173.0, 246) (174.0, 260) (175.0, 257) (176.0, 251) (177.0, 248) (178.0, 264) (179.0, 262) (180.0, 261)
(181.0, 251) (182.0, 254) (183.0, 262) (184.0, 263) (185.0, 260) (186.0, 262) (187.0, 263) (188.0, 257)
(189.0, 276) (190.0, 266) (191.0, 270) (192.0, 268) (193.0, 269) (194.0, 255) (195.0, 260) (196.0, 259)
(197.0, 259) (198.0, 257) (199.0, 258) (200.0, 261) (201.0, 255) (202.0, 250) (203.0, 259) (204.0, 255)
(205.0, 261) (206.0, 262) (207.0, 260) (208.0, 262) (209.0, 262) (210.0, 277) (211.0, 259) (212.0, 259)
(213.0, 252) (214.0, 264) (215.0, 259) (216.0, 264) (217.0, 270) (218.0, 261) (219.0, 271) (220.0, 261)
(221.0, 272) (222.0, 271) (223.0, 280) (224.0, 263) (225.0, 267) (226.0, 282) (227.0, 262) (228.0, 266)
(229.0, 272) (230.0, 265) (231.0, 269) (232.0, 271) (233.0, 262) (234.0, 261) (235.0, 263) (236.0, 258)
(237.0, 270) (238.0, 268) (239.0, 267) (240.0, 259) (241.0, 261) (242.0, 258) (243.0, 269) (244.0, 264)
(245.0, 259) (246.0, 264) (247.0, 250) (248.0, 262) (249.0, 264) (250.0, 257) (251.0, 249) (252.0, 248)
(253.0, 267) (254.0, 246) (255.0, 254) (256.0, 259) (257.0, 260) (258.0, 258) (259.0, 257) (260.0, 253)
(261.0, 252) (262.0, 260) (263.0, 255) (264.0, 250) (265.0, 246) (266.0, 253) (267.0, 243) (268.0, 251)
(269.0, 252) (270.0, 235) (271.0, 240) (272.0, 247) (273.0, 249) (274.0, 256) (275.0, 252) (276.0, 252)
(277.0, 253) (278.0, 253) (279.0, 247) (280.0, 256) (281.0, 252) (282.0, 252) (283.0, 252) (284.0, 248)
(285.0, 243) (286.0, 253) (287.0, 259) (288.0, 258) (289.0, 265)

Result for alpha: 2.9 mm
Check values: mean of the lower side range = 306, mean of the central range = 258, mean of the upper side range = 266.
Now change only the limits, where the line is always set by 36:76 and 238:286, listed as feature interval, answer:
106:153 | 2.6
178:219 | 2.0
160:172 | 1.4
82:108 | 0.1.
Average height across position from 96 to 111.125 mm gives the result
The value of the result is 307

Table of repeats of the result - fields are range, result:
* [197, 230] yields 264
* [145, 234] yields 260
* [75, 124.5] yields 303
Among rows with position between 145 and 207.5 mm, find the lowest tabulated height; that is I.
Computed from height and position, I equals 243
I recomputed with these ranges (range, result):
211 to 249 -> 250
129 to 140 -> 260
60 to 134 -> 262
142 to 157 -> 247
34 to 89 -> 295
